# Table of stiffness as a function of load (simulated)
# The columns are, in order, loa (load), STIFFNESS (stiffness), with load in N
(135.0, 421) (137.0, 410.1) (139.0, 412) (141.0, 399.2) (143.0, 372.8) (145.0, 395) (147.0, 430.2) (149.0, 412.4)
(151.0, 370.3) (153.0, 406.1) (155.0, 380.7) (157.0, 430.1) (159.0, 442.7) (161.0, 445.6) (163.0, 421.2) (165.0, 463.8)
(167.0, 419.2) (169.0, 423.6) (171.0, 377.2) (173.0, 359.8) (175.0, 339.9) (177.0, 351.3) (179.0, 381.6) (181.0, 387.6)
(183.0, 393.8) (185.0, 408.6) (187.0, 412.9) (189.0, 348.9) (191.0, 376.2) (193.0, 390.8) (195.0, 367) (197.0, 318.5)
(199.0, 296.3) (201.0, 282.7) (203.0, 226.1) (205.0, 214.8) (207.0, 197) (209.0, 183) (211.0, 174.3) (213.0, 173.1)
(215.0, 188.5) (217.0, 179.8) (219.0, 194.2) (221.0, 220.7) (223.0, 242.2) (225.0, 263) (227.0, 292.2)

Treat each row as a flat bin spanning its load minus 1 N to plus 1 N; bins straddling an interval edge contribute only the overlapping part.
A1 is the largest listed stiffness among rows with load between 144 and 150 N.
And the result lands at 430.2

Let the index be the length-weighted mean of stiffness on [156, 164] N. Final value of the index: 435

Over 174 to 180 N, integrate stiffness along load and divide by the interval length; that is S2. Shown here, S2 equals 358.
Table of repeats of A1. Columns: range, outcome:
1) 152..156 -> 406.1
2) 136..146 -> 412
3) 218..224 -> 242.2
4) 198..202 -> 296.3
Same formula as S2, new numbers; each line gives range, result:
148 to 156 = 392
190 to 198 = 363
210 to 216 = 179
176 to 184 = 379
